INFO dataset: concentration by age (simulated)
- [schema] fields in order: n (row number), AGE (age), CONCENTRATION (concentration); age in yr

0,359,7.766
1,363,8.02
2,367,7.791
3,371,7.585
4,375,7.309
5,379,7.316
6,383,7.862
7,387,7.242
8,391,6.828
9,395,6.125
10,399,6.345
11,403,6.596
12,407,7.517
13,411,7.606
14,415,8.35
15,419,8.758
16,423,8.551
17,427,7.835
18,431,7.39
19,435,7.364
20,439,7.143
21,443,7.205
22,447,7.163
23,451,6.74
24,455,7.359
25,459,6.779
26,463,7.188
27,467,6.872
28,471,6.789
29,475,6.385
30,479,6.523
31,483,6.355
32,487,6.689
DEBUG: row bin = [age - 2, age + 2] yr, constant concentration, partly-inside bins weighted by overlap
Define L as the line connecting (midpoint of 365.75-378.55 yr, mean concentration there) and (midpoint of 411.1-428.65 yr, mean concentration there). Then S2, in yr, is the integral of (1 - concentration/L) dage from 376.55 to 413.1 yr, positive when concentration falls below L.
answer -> 3.84 yr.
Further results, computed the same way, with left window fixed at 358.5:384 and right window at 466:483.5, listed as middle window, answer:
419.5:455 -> -2.5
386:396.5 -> 1.0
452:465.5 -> -0.6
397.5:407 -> 0.8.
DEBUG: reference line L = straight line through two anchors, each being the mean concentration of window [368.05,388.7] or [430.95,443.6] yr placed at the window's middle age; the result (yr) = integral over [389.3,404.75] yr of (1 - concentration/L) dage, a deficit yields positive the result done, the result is 2.0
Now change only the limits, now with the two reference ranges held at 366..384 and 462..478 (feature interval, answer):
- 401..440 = -3.0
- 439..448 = -0.2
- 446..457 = -0.3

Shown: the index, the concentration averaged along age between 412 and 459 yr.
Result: 7.59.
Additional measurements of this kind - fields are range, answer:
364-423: 7.42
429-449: 7.25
